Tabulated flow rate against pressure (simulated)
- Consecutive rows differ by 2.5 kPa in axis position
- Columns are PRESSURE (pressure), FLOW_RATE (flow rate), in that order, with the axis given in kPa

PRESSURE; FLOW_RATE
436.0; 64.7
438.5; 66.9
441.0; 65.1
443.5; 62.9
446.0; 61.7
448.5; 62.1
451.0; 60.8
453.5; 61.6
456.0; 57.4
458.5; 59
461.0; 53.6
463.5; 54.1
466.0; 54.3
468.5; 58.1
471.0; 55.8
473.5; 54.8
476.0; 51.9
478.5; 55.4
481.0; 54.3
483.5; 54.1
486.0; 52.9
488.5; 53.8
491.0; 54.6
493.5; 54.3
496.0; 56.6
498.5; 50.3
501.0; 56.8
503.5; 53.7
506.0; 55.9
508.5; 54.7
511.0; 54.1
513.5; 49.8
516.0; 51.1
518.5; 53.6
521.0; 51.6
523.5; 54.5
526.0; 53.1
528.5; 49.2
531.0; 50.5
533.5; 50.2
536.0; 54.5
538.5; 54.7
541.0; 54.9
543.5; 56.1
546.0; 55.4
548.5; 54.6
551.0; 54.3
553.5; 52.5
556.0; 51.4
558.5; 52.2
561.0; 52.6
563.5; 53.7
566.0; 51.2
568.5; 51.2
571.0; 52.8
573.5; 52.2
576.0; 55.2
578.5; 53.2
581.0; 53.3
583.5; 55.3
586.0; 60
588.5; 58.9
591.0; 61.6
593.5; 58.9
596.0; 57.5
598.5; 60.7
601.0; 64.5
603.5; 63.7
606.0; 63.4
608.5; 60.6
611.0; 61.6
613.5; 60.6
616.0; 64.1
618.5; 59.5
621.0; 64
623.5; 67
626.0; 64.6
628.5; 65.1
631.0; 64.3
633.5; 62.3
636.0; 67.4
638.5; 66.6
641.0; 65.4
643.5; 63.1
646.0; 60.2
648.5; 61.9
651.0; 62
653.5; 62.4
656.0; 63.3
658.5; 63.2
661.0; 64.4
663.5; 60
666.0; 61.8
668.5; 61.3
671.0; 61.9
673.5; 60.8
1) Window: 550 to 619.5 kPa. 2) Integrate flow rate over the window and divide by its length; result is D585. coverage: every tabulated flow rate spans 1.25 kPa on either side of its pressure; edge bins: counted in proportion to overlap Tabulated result 57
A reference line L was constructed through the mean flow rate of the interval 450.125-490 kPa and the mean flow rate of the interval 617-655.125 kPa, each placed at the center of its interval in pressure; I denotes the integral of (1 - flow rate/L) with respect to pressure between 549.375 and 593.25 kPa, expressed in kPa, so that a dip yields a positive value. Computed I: 4.5 kPa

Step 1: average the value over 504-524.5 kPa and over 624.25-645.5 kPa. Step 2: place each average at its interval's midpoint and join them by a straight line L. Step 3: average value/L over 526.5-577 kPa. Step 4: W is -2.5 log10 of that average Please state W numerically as 0.07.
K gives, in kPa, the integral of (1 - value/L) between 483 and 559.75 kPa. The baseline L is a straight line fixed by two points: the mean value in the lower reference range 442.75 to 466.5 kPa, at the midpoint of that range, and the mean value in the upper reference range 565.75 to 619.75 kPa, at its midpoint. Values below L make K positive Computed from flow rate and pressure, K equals 6.8 kPa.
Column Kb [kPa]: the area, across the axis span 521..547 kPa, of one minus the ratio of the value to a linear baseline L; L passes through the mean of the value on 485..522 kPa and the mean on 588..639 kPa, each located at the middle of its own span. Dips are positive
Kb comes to 1.4 kPa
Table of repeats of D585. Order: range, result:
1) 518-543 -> 52.8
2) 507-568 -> 52.9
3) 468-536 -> 53.5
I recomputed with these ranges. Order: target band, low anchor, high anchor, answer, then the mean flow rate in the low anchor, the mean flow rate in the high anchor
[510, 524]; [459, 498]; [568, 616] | 0.9 kPa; 54.6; 58.4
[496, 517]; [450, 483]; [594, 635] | 1.6 kPa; 56.2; 62.7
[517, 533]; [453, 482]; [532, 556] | 0.7 kPa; 55.7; 54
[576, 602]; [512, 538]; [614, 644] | 0.6 kPa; 51.9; 64.4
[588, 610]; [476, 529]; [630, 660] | -0.3 kPa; 53.6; 63.5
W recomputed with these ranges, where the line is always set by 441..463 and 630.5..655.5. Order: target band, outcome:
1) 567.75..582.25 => 0.17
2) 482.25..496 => 0.12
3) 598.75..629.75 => 0.00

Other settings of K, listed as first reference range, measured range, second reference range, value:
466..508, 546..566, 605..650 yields 1.98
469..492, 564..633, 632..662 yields 1.67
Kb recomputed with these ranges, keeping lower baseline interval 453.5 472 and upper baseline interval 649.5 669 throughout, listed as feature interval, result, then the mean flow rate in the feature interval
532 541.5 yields 0.9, 53.4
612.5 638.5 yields -1.2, 64.1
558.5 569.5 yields 1.3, 52.2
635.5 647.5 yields -0.5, 64.3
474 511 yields 2.0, 54.2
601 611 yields -0.3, 62.7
